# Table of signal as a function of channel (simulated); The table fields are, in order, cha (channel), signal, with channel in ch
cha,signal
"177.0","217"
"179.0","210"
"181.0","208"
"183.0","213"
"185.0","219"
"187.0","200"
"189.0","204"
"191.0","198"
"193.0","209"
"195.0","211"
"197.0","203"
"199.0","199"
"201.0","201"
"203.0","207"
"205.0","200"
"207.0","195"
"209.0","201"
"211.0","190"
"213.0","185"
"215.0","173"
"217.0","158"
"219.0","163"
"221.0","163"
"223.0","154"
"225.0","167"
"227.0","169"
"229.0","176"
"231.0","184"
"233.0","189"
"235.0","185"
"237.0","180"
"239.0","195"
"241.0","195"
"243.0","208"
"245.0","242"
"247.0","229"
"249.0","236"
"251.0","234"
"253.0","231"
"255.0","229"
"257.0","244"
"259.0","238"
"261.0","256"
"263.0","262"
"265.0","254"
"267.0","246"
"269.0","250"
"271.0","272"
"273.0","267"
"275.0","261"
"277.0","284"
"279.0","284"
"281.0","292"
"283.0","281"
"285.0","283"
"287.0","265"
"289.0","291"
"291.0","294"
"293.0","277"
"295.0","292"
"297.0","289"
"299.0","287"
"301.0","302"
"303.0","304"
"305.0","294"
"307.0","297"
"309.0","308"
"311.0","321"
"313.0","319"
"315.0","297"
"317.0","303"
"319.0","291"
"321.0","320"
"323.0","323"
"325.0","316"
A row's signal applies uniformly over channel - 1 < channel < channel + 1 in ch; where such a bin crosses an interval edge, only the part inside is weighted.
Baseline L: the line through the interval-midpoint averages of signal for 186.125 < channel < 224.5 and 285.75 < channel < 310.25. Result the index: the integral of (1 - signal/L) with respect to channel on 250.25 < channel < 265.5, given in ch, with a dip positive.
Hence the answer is 0.3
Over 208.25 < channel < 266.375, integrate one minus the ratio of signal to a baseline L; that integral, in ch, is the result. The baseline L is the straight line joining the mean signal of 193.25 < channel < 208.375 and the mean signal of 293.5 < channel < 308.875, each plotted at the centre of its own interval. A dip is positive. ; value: 8.3 ch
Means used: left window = 203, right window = 295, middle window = 203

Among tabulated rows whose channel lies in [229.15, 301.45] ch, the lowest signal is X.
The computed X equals 180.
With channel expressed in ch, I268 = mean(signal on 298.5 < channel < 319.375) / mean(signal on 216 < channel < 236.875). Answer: 1.77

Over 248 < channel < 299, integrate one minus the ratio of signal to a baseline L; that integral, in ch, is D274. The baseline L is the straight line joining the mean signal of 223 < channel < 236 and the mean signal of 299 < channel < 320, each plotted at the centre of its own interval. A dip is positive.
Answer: -4.0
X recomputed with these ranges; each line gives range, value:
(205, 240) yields 154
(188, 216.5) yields 173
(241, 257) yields 195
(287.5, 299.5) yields 277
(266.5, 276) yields 246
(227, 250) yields 169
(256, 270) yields 238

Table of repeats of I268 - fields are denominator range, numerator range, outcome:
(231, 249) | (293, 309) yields 1.45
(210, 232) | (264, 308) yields 1.64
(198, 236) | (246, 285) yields 1.41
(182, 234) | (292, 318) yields 1.58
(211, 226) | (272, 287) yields 1.66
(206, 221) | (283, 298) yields 1.58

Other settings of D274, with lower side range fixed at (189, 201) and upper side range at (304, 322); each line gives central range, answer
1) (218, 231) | 3.5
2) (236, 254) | 2.2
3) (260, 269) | 0.3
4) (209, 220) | 2.2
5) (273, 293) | -0.1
